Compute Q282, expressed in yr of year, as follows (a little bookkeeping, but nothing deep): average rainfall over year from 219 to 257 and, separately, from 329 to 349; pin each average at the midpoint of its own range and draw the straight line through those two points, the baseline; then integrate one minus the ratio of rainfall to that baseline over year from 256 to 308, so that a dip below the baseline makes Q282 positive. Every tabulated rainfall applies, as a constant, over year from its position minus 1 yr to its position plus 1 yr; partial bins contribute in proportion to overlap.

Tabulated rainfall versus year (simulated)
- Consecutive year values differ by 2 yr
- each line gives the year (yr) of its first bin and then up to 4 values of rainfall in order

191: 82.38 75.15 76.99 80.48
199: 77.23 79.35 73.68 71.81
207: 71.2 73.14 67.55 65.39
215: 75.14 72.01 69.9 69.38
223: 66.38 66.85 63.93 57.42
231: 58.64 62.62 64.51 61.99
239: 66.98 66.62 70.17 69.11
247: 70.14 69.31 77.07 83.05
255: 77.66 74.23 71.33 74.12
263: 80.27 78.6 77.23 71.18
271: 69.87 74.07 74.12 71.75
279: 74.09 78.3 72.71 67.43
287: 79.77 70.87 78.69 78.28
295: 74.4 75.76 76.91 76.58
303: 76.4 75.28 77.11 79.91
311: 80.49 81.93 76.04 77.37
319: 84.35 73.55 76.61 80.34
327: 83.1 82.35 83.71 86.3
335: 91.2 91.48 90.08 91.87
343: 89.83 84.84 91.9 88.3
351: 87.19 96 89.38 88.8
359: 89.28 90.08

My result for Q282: 1.3 yr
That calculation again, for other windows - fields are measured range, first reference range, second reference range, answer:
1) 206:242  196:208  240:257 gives 3.7 yr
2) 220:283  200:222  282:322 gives 2.8 yr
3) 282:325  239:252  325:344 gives 2.4 yr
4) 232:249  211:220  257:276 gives 1.3 yr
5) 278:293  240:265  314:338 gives 0.5 yr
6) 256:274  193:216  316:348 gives 1.0 yr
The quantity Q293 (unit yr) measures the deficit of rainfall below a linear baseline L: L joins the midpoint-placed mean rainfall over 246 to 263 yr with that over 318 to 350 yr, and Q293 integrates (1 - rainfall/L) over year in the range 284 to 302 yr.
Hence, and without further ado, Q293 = 1.1 yr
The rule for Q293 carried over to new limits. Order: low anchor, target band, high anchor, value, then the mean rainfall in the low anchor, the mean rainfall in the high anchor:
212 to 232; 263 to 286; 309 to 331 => -0.1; 66.5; 79.8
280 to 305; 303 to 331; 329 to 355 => 1.0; 75.5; 89.1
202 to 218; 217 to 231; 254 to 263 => 1.3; 71.2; 75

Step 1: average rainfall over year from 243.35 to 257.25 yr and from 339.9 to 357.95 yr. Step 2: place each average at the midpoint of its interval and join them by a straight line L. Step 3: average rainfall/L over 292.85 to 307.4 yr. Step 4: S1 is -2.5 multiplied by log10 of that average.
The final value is 0.08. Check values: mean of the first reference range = 74.2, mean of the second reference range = 89.8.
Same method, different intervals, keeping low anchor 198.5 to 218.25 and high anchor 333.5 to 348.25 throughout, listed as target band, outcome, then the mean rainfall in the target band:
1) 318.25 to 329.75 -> 0.102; 79.9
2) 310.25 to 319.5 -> 0.089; 79.8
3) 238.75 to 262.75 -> 0.075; 72.9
